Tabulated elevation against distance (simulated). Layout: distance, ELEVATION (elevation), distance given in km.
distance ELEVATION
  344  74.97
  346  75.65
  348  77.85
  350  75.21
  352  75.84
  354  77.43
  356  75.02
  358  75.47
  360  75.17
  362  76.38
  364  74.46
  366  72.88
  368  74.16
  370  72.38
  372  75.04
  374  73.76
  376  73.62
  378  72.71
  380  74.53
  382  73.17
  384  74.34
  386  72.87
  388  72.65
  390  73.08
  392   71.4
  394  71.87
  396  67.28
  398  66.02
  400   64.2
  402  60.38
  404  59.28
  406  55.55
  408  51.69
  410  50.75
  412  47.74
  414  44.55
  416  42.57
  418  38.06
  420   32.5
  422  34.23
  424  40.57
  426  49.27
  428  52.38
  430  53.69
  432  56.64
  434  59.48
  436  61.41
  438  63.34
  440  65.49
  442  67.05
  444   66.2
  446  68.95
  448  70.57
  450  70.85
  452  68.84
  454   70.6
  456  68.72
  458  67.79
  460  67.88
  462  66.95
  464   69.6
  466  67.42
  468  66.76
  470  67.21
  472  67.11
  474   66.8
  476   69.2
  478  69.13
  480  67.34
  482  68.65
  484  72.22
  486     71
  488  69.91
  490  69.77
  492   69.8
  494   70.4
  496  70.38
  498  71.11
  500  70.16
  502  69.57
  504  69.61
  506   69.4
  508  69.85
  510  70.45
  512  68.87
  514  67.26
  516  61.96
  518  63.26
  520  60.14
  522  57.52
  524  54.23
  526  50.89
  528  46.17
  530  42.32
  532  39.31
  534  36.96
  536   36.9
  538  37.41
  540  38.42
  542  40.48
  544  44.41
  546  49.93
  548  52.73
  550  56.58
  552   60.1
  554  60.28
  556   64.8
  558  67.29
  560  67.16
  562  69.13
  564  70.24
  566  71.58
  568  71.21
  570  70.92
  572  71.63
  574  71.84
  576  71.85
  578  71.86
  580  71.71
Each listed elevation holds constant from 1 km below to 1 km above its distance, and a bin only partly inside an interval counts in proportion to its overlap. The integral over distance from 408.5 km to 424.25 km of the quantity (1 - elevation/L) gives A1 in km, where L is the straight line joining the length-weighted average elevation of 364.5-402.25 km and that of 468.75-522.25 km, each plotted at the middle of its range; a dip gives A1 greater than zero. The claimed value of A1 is 6.4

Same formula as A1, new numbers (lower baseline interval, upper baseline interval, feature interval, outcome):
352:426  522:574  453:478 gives -3.4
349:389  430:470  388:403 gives 0.8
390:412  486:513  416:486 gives 4.4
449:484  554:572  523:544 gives 8.0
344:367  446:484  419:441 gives 5.9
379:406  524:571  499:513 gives -2.8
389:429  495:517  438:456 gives -2.6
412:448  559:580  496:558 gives 8.2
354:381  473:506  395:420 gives 6.8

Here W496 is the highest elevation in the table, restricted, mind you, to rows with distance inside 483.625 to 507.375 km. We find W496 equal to 72.22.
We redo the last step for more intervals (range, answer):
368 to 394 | 75.04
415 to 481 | 70.85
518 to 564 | 70.24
